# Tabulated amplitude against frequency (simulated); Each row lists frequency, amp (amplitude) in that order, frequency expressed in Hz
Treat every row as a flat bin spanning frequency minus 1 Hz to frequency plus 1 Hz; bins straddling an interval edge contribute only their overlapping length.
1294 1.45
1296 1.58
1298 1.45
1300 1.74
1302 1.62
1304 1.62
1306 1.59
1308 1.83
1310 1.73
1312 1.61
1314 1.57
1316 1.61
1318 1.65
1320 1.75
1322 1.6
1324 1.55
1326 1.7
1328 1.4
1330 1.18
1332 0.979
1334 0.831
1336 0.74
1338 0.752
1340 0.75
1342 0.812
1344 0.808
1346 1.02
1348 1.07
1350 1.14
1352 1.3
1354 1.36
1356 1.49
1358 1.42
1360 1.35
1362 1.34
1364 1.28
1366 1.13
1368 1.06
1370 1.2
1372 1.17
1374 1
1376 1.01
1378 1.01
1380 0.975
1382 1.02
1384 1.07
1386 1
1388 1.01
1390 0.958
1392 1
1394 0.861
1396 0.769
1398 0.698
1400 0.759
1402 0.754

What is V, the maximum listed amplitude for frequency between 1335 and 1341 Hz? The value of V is 0.752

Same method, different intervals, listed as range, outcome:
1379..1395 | 1.07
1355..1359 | 1.49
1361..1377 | 1.34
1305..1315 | 1.83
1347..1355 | 1.36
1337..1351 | 1.14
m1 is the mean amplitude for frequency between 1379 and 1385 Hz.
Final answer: 1.02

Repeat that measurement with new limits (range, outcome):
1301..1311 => 1.68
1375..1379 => 1.01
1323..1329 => 1.55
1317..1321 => 1.7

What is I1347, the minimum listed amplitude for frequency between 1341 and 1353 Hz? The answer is 0.808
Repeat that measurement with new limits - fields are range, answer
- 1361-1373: 1.06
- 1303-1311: 1.59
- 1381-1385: 1.02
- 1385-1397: 0.769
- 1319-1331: 1.18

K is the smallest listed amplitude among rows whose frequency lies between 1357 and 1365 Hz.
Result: 1.28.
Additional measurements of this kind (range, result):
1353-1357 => 1.36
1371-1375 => 1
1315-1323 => 1.6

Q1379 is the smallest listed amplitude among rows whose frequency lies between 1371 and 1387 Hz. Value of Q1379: 0.975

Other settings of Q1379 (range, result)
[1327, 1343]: 0.74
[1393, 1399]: 0.698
